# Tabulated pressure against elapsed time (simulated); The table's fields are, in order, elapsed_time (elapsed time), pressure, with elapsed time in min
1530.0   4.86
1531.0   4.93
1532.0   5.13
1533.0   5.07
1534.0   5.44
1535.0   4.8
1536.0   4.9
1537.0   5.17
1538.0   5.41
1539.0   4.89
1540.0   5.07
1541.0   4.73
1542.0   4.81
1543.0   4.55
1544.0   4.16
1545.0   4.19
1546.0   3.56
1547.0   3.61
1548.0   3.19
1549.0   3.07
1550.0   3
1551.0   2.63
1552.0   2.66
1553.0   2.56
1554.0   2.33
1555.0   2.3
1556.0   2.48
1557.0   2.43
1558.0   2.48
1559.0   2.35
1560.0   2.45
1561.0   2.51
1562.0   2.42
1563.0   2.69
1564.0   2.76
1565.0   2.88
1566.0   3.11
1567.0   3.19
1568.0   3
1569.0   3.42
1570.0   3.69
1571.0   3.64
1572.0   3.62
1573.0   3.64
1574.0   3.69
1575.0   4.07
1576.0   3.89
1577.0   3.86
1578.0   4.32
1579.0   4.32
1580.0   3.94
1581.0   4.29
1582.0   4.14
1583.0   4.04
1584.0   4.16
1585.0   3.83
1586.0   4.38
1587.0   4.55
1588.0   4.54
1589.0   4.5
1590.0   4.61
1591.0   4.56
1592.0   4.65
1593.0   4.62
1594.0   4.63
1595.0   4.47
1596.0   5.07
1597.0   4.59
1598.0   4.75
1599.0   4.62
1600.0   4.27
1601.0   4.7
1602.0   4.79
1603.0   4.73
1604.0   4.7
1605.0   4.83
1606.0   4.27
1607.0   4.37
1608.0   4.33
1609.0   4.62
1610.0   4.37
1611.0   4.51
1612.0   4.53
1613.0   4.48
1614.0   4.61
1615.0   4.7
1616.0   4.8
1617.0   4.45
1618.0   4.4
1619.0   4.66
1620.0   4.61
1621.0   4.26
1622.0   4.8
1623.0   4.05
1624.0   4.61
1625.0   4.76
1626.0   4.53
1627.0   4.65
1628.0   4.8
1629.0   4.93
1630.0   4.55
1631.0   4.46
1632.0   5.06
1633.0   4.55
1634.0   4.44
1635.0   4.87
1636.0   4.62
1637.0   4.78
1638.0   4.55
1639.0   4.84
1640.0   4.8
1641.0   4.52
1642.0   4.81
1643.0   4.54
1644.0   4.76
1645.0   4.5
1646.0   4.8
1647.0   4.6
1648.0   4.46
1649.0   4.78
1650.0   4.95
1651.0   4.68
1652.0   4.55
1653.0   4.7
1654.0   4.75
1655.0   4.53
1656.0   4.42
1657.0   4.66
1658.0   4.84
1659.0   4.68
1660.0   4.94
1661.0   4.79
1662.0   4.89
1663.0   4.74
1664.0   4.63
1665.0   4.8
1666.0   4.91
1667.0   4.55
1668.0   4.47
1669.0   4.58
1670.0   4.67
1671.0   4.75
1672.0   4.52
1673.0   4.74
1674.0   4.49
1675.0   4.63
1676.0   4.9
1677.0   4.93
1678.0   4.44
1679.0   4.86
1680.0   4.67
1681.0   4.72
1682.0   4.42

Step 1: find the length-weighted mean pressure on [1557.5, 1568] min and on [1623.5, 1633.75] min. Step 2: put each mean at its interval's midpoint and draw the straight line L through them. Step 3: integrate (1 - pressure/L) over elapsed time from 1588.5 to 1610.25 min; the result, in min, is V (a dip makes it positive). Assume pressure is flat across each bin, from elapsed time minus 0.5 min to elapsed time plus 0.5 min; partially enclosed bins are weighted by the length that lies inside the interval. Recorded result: -4.6 min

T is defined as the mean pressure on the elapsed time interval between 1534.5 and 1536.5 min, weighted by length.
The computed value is 4.85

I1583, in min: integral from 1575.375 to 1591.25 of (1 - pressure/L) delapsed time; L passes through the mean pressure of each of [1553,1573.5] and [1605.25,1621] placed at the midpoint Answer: -3.21 min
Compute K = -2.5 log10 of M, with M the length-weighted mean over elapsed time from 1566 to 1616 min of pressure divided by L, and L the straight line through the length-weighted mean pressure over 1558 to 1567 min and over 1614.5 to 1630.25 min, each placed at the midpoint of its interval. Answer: -0.20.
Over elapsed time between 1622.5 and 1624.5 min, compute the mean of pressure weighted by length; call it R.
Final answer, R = 4.33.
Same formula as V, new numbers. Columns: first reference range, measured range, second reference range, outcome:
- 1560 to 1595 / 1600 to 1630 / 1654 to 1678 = -2.78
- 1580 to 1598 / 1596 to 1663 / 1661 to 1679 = -1.01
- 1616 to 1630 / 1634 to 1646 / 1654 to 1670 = -0.13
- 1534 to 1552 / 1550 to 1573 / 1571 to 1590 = 7.37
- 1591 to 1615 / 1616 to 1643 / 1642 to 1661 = 0.05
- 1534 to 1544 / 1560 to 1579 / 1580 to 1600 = 5.23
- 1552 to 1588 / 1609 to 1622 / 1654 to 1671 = -1.71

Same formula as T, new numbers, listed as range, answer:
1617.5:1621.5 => 4.48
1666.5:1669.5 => 4.53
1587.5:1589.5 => 4.52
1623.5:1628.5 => 4.67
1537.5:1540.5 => 5.12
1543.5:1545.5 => 4.18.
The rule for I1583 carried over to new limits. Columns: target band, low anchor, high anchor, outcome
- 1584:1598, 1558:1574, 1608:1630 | -2.9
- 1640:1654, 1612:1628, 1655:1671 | -0.1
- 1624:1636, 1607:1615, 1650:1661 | -0.3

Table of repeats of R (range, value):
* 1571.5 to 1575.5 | 3.75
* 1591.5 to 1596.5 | 4.69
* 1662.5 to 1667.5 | 4.73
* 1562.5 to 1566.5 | 2.86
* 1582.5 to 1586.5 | 4.1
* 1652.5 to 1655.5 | 4.66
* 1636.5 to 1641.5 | 4.7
